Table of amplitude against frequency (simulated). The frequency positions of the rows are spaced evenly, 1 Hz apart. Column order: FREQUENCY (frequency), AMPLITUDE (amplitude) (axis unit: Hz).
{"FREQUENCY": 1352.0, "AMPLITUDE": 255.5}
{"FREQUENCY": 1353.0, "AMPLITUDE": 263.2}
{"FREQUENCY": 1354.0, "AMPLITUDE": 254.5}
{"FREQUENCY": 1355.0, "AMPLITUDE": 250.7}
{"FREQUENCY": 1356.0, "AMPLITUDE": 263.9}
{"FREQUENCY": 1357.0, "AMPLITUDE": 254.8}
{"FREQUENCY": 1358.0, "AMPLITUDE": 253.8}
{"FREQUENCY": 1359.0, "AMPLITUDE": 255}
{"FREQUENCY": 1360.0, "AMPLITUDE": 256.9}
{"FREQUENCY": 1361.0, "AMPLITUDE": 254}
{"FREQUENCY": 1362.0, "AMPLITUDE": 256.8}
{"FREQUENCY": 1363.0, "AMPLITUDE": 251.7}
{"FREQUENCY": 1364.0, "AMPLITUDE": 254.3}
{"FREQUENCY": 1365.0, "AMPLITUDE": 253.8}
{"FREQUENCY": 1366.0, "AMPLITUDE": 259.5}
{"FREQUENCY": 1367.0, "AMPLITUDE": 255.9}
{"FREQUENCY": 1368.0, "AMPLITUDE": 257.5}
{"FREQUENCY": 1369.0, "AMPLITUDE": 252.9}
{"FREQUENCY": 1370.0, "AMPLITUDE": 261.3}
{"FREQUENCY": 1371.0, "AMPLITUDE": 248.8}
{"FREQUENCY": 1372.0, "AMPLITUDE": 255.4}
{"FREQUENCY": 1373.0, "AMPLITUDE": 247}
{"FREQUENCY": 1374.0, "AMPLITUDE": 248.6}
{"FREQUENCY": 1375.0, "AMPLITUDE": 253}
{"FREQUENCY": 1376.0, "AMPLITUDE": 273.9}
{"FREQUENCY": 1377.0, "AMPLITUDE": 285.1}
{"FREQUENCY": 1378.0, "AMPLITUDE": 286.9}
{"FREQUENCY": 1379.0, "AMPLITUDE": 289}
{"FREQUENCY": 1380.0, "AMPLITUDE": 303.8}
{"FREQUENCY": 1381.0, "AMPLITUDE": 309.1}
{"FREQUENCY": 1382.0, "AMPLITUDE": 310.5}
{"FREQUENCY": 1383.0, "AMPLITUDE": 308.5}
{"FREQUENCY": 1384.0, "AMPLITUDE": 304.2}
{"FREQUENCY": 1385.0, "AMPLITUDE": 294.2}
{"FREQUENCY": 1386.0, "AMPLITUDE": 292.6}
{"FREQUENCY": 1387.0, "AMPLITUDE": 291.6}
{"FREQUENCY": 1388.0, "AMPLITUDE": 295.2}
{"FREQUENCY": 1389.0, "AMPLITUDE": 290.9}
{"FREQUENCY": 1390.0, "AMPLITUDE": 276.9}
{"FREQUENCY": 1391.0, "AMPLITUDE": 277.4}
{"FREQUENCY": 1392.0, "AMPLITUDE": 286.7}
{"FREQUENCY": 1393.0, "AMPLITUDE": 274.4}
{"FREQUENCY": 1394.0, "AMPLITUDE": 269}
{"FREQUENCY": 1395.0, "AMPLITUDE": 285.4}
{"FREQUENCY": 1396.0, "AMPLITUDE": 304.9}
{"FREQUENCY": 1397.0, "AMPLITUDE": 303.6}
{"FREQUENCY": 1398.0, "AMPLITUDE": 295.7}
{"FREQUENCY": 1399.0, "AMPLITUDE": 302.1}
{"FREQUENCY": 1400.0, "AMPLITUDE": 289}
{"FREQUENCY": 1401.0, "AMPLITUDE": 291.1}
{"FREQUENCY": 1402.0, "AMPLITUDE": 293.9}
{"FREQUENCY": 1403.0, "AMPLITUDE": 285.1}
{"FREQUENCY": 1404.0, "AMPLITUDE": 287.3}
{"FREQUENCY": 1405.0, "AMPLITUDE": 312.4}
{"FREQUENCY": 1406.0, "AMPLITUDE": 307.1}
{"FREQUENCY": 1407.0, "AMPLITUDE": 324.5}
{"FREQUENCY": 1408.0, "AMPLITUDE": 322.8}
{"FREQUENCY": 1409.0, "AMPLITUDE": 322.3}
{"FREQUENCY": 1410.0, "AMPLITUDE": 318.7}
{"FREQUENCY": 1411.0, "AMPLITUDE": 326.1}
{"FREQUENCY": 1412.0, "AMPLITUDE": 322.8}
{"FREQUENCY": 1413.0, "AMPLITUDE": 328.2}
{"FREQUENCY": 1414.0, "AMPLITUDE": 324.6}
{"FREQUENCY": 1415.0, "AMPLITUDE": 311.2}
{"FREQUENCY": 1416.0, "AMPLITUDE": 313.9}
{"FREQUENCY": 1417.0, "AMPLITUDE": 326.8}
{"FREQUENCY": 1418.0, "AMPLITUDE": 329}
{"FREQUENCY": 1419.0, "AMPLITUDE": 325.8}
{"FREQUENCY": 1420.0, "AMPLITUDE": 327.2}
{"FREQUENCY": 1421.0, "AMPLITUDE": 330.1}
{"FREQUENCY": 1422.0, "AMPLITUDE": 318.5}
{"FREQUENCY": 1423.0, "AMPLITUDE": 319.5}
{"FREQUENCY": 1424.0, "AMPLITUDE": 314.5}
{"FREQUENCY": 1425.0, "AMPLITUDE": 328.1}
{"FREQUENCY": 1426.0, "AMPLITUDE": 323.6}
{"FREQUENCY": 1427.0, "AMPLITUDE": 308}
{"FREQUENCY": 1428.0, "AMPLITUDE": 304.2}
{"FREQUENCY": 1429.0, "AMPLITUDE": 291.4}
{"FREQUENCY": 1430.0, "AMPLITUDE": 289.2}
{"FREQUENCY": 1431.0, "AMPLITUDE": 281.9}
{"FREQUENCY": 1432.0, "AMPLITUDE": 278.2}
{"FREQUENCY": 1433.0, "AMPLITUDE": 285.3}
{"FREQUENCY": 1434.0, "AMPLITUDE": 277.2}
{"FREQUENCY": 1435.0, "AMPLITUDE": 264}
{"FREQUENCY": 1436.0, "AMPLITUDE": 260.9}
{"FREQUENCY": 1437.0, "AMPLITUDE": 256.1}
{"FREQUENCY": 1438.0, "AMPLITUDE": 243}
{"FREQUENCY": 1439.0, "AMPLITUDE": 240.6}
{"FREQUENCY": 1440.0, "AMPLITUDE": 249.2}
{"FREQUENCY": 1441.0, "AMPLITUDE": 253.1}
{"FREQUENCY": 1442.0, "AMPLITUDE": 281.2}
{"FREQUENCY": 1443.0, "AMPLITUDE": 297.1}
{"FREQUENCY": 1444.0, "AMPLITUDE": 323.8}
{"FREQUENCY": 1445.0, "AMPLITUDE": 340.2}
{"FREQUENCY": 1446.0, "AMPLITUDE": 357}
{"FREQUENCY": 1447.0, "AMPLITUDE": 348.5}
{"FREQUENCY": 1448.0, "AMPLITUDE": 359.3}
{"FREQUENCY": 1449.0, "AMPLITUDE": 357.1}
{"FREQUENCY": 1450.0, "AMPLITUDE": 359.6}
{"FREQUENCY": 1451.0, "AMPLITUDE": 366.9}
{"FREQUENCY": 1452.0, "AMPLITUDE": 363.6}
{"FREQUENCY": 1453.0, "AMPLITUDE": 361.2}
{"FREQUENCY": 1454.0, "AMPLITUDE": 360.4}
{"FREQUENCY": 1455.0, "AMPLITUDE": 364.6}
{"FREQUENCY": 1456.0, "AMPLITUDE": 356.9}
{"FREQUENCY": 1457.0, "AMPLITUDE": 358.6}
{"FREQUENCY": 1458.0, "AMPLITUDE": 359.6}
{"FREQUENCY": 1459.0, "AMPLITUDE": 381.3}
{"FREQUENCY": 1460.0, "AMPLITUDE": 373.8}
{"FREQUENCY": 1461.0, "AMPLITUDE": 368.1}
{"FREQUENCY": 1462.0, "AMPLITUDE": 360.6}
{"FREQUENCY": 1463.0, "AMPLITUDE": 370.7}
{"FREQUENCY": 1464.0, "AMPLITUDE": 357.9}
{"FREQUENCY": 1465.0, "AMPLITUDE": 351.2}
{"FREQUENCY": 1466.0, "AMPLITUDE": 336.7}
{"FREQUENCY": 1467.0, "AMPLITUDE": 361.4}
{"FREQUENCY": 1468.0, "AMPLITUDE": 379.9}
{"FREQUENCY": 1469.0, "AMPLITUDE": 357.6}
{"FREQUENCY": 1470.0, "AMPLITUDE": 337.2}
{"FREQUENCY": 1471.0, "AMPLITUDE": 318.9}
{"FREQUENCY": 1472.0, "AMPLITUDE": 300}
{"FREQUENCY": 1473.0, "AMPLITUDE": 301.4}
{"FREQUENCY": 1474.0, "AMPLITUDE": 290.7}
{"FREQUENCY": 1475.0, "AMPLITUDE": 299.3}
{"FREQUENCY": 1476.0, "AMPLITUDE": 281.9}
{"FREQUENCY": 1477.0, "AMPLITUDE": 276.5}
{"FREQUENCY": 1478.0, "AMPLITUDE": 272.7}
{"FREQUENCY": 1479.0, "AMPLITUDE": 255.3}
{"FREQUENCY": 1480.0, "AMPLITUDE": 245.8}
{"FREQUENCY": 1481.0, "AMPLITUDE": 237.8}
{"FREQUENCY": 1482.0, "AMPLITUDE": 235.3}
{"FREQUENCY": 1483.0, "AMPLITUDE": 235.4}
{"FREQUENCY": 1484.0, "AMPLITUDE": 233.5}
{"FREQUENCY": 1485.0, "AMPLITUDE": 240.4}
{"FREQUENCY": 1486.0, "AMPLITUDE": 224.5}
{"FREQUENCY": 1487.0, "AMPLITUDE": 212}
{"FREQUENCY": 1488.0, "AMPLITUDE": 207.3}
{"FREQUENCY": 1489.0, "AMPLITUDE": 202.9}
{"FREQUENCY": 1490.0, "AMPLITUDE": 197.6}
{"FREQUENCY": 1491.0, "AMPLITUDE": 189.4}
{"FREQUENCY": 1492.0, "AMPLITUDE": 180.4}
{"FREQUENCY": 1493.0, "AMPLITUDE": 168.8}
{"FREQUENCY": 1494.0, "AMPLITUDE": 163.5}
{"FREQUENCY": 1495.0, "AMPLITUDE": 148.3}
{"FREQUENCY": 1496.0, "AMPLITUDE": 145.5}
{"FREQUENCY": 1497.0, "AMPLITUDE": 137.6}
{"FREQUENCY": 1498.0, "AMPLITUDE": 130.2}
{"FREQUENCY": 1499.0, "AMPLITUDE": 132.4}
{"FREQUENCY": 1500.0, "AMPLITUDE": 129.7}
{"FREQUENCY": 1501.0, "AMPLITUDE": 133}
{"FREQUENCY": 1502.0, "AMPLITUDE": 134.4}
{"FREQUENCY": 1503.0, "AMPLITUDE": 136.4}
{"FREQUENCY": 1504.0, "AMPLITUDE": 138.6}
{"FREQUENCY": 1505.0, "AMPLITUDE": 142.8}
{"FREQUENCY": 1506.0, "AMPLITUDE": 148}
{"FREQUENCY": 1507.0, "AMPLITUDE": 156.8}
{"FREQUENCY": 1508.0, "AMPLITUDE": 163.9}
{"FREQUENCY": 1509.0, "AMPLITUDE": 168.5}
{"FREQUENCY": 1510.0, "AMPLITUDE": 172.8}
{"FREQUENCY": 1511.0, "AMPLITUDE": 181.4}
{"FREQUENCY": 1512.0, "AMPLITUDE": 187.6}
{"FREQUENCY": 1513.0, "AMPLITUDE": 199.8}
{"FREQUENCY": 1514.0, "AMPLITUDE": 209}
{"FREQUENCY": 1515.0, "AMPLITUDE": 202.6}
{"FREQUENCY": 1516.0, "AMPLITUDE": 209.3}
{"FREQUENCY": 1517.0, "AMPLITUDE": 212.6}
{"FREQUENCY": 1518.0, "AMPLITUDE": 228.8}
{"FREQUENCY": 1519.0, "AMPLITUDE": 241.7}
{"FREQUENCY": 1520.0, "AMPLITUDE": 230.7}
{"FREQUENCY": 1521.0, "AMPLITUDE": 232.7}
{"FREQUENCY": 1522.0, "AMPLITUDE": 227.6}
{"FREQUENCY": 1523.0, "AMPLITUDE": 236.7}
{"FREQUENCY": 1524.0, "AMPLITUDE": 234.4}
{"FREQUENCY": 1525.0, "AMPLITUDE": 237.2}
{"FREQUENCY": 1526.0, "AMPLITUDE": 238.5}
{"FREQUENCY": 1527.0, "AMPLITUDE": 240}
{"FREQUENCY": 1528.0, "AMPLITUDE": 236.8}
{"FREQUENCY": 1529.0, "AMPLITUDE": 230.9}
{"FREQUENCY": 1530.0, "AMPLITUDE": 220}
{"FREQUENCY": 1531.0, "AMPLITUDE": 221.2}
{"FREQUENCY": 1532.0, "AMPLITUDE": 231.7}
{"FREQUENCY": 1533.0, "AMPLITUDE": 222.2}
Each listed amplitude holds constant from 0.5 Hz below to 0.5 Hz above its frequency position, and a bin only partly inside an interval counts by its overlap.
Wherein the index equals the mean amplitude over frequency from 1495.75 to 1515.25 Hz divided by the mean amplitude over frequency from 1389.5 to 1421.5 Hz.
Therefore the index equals 0.51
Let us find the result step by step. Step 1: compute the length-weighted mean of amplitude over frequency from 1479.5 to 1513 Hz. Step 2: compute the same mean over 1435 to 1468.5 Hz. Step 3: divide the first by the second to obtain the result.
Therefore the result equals 0.53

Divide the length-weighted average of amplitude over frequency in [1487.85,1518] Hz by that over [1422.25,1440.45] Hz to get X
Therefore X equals 0.59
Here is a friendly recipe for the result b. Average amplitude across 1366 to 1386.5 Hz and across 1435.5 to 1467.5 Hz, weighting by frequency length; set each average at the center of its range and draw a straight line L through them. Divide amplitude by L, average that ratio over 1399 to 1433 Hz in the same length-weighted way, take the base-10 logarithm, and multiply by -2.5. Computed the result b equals -0.02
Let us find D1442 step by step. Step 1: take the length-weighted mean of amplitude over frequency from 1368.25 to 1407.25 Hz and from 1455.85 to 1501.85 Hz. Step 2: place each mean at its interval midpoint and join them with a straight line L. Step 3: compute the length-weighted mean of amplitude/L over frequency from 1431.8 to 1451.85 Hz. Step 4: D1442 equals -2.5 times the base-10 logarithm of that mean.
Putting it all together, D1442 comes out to -0.11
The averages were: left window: 286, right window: 262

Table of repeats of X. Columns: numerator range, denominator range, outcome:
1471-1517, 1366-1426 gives 0.68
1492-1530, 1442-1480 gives 0.55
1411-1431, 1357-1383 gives 1.19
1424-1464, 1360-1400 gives 1.16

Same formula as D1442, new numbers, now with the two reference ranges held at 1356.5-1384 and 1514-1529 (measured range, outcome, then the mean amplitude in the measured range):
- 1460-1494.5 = -0.15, 277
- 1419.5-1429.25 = -0.24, 317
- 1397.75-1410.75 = -0.18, 305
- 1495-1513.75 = 0.46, 153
